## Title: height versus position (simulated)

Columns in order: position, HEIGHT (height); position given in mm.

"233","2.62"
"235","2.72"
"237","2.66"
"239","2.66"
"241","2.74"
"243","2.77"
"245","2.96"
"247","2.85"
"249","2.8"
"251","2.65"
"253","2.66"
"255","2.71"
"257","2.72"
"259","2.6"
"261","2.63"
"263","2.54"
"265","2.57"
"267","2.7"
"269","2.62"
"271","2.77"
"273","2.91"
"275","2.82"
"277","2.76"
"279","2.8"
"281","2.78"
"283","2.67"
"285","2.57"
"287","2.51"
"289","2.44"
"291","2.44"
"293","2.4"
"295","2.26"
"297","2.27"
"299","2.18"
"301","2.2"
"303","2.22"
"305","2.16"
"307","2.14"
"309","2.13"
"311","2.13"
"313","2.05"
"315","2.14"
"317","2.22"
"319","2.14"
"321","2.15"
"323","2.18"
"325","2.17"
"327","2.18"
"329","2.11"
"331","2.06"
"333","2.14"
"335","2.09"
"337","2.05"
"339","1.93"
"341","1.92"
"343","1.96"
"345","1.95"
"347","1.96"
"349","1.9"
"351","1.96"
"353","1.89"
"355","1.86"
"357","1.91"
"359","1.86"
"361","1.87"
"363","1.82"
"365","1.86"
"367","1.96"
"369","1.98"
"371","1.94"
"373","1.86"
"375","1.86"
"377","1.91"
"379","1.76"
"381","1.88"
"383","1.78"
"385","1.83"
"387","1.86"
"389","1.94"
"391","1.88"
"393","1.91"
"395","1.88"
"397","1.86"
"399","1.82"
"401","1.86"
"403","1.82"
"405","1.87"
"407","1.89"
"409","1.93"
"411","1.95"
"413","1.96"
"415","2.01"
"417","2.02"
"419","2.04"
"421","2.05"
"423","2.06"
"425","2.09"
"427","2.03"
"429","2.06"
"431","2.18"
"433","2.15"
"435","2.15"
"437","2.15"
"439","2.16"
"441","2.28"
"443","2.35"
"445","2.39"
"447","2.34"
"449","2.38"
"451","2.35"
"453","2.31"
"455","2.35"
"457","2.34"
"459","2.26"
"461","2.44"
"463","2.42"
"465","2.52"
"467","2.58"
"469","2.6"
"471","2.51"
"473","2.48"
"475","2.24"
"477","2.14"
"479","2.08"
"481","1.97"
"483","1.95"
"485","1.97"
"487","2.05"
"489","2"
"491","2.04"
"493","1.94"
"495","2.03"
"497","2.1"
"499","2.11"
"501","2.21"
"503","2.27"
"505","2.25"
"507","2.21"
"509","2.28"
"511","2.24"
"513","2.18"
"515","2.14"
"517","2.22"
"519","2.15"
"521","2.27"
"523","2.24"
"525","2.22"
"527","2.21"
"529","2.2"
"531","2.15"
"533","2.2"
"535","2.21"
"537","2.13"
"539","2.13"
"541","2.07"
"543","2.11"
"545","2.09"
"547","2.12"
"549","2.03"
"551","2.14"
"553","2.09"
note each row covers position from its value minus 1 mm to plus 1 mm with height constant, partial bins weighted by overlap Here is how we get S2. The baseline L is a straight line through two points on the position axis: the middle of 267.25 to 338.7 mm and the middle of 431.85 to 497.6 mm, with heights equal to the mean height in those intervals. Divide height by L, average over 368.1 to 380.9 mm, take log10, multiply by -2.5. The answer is 0.22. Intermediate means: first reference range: 2.34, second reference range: 2.24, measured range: 1.88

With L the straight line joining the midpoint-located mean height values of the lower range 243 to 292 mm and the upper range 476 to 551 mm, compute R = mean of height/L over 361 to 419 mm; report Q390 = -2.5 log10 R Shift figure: 0.26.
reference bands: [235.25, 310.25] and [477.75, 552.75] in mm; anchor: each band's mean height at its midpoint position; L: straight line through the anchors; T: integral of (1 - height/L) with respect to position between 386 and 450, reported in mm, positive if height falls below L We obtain 7.36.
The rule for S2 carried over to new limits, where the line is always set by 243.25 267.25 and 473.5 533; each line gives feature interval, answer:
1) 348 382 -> 0.29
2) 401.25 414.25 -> 0.23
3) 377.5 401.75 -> 0.28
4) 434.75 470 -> -0.05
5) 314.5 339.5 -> 0.19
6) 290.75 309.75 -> 0.17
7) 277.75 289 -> 0.00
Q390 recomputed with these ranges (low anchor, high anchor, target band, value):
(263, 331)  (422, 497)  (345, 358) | 0.21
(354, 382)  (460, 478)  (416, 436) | 0.06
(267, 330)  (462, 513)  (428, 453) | 0.00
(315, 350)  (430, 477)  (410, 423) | 0.13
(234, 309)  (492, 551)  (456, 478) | -0.07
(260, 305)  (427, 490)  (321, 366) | 0.22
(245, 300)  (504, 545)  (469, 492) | 0.06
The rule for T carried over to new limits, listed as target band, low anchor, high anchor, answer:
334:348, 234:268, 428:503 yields 2.94 mm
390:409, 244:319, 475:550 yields 3.67 mm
